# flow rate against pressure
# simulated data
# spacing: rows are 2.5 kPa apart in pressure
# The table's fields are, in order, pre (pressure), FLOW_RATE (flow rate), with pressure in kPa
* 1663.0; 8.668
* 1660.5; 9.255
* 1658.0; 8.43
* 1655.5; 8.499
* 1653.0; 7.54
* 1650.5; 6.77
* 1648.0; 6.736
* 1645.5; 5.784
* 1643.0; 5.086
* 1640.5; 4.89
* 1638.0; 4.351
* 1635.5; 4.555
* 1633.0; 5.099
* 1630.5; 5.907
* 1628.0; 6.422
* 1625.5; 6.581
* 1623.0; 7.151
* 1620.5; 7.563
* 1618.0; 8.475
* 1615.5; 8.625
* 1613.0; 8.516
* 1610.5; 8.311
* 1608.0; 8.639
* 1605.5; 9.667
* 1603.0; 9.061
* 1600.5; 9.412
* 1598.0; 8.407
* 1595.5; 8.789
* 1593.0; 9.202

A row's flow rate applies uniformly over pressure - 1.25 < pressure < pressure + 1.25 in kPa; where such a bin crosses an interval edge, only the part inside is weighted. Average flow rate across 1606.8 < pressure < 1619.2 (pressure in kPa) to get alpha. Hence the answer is 8.51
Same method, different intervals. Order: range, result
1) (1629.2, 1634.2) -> 5.52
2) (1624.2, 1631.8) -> 6.3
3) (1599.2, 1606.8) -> 9.37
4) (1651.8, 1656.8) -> 8.03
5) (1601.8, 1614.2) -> 8.84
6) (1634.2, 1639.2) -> 4.46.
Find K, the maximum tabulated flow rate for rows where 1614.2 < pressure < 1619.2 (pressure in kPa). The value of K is 8.625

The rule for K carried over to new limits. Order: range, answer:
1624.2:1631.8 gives 6.581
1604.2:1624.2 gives 9.667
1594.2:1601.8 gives 9.412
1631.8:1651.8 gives 6.77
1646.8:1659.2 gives 8.499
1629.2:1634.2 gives 5.907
